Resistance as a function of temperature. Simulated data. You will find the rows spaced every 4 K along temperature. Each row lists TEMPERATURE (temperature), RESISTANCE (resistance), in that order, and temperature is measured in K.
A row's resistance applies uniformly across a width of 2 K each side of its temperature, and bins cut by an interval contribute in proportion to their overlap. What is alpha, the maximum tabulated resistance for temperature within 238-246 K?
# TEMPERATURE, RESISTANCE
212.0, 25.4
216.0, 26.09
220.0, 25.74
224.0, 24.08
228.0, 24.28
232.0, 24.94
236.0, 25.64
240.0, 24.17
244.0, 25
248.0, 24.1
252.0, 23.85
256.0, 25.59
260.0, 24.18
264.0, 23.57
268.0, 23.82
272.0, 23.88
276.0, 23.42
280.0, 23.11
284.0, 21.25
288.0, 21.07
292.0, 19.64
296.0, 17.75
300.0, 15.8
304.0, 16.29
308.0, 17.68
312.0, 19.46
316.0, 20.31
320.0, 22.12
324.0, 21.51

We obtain 25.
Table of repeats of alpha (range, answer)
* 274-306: 23.42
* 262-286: 23.88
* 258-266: 24.18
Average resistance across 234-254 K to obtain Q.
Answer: 24.6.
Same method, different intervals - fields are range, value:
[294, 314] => 17.4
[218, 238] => 24.9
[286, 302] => 18.6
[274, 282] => 23.3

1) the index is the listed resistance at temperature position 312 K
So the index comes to 19.46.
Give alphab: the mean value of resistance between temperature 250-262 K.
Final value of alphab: 24.5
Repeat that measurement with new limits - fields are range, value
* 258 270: 23.9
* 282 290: 21.2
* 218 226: 24.9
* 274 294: 21.7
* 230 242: 24.9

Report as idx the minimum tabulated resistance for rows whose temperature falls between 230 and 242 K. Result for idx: 24.17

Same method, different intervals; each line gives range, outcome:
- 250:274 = 23.57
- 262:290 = 21.07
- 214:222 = 25.74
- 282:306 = 15.8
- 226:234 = 24.28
